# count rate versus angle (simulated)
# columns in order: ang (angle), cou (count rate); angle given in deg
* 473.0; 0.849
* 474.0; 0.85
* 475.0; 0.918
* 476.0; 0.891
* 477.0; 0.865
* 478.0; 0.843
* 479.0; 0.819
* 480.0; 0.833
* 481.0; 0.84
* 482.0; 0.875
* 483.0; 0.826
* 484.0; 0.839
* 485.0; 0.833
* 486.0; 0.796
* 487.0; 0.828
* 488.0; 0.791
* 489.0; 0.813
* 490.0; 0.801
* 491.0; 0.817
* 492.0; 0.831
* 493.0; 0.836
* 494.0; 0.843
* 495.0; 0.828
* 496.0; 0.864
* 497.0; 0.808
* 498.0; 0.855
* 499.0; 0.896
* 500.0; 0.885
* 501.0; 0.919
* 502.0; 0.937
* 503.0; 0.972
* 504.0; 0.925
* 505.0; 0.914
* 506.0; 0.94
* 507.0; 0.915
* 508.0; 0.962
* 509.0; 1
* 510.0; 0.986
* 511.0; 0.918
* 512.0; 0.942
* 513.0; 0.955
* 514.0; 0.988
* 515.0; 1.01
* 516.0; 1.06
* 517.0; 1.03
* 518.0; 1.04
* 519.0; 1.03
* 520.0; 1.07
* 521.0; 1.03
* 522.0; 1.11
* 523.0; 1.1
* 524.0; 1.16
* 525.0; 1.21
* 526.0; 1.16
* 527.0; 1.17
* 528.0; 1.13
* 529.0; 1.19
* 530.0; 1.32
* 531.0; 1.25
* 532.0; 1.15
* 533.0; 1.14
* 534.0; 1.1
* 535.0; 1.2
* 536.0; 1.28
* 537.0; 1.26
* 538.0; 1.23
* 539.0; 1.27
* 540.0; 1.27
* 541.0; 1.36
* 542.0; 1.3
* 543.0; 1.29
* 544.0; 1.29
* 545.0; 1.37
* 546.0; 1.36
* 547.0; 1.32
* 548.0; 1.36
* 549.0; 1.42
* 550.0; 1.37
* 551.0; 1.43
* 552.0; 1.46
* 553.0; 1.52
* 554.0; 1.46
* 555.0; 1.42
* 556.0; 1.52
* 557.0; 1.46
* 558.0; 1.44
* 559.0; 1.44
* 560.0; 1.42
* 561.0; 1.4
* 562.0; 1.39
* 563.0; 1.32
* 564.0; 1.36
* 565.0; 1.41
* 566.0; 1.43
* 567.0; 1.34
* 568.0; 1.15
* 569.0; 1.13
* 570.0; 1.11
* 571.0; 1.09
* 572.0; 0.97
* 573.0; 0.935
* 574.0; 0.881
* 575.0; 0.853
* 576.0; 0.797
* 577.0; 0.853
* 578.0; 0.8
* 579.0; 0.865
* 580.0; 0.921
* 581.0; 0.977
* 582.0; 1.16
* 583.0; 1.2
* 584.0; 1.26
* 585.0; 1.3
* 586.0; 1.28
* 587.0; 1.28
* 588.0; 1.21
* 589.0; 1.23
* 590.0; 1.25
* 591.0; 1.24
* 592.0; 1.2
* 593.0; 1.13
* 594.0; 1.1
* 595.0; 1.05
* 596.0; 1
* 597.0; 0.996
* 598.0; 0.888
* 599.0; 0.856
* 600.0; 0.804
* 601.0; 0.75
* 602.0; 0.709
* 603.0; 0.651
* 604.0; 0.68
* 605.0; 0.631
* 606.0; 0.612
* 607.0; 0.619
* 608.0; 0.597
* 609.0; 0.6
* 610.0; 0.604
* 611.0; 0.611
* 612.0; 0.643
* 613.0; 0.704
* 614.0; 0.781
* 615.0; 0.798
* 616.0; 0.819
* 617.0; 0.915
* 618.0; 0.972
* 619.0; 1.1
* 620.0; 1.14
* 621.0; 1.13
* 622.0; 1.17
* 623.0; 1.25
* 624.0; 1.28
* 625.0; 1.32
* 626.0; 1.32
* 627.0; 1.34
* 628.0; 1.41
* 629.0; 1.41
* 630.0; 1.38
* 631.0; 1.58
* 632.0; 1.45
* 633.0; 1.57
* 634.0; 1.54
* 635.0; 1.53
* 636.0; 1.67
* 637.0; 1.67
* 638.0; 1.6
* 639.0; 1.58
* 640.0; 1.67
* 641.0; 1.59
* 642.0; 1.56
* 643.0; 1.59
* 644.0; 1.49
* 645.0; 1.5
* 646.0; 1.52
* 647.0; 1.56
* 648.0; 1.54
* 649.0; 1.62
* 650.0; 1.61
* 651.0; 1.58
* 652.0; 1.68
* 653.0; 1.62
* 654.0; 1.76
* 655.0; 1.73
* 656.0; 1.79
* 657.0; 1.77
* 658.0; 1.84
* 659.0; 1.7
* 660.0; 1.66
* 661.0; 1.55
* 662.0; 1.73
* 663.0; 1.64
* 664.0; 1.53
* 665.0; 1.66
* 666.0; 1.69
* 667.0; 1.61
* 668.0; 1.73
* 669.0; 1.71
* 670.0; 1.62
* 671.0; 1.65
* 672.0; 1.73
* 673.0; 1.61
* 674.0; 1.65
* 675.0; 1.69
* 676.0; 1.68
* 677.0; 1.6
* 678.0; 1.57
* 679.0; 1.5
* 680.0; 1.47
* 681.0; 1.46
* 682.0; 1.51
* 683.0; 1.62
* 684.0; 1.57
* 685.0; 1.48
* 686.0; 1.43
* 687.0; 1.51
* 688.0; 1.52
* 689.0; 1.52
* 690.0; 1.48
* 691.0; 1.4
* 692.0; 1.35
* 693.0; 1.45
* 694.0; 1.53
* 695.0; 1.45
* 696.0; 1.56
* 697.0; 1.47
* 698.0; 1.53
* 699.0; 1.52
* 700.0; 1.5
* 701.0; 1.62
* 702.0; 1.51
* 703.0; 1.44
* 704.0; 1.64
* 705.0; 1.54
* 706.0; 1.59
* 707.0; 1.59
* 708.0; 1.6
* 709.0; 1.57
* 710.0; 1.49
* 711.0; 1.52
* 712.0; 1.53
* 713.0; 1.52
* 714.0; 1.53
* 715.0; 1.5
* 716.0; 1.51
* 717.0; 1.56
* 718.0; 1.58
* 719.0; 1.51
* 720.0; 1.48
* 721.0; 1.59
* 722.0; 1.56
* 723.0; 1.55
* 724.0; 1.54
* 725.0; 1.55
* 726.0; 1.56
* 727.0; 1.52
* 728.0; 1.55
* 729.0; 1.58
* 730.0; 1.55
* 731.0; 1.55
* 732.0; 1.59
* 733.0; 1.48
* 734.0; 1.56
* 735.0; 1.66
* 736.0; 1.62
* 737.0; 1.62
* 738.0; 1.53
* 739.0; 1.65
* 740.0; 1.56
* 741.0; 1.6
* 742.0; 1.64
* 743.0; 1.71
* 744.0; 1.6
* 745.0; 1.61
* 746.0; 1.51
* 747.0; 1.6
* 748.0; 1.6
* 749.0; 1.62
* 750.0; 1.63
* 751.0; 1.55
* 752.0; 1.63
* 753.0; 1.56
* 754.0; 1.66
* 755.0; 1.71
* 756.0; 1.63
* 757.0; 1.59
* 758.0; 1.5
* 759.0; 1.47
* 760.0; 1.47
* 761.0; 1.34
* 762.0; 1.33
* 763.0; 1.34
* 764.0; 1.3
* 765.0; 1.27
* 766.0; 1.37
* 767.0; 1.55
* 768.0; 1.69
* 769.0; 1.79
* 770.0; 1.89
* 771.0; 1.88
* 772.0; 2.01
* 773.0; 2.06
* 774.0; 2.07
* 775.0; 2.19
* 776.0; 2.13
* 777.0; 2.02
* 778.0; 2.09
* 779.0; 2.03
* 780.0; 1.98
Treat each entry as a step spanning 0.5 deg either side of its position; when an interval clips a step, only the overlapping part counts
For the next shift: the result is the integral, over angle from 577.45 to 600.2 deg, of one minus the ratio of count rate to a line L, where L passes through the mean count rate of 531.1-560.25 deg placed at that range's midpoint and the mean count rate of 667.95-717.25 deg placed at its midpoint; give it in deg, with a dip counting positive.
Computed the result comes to 5.0 deg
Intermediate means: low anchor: 1.34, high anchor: 1.54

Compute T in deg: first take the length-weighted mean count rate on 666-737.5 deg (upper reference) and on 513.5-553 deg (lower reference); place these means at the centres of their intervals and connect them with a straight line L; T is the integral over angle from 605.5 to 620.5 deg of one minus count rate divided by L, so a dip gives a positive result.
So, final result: 6.64 deg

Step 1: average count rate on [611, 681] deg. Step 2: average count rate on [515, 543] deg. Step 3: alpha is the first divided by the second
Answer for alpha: 1.26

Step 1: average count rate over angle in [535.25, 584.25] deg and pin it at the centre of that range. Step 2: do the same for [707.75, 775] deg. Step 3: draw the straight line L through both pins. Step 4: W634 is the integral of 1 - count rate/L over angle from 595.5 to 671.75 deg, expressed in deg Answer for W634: 4.76 deg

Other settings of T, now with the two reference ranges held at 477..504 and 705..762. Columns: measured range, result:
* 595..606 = 3.5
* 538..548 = -3.1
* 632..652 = -4.4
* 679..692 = -0.6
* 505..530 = -3.2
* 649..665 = -4.0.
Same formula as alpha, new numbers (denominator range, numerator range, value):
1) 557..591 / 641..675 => 1.40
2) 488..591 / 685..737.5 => 1.35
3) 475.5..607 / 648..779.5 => 1.50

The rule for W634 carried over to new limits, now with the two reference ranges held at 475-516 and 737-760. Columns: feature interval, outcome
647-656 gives -2.2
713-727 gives -0.2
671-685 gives -1.9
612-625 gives 2.4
